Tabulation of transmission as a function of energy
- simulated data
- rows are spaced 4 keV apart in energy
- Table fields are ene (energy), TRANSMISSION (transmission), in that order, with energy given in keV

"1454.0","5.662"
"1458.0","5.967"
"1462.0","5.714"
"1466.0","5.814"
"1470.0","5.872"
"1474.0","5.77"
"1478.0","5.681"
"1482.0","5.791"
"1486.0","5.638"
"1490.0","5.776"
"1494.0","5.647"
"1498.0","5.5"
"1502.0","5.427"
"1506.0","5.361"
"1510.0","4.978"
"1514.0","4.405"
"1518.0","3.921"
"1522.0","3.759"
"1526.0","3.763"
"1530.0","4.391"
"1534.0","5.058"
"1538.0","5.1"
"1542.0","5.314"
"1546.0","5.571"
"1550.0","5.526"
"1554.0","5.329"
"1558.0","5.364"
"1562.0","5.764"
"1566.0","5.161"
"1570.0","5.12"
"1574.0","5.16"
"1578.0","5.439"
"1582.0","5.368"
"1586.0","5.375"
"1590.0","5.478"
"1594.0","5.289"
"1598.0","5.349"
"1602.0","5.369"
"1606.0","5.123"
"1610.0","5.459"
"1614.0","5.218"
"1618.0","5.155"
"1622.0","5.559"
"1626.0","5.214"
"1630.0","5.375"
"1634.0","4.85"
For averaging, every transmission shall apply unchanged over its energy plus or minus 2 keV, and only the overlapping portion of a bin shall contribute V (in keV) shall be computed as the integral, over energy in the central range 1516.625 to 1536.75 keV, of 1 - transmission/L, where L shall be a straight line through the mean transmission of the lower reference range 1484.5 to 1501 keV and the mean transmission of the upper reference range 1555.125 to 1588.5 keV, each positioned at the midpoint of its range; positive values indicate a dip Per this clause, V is 4.69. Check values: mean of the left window 5.63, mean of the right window 5.35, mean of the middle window 4.22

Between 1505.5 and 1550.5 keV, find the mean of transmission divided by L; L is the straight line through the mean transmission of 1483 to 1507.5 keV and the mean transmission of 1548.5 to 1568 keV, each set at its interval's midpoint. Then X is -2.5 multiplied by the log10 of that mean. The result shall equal 0.17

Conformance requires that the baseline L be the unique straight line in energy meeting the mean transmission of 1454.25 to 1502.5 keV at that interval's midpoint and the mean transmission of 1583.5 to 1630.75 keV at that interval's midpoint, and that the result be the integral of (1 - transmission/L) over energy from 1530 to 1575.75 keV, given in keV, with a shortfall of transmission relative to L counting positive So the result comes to 1.82 keV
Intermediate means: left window 5.72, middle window 5.28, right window 5.33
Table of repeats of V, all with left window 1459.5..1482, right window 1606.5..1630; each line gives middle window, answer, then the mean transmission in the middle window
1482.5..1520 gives 3.1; 5.21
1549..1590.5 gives 0.8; 5.36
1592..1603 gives 0.1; 5.33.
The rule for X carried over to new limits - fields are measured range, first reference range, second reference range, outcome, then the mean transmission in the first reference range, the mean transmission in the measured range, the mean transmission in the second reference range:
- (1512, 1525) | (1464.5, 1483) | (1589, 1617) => 0.367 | 5.78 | 4.01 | 5.31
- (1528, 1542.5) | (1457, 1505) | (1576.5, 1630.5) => 0.127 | 5.7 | 4.93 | 5.34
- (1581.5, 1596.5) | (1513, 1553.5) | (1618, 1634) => -0.067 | 4.71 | 5.38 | 5.29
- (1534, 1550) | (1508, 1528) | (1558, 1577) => -0.129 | 4.17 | 5.32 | 5.32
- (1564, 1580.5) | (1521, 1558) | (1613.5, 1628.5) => -0.032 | 4.92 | 5.22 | 5.3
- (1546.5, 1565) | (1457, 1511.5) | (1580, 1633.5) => -0.006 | 5.64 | 5.48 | 5.32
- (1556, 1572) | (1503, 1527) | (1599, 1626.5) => -0.103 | 4.43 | 5.35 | 5.31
